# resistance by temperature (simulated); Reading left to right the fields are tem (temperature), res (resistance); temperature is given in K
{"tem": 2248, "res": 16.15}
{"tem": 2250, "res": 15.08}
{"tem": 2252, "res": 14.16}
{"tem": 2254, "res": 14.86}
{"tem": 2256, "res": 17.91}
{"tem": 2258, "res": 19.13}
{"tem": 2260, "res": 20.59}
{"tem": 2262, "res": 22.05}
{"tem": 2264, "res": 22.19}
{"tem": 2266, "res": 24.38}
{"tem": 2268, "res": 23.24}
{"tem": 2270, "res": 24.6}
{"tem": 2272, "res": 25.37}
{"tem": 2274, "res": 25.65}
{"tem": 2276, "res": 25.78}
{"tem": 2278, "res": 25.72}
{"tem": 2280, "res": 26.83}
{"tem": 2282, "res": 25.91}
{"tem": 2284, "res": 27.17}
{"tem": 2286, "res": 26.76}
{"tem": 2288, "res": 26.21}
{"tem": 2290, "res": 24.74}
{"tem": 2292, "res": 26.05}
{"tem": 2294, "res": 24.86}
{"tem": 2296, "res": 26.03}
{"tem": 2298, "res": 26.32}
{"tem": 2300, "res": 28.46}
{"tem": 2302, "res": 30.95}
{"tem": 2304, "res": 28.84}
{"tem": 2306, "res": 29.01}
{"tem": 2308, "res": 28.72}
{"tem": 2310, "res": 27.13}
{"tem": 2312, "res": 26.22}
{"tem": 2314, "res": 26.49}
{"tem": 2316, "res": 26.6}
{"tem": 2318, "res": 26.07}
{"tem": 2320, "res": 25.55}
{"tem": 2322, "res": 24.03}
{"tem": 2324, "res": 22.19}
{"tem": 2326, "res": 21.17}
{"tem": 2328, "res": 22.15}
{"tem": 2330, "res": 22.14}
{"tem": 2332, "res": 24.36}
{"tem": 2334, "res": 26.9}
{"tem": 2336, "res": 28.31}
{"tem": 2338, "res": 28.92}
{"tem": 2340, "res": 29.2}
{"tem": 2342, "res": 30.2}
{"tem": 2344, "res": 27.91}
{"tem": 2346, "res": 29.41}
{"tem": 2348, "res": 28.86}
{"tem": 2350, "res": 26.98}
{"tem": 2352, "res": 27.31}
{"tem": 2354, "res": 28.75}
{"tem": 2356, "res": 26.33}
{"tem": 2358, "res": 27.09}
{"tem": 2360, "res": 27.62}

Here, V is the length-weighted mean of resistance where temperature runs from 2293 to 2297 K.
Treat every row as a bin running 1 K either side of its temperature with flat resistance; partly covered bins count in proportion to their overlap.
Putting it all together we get 25.4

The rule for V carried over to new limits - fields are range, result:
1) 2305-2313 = 27.8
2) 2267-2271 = 23.9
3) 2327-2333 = 22.9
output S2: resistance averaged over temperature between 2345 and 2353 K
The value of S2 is 28.1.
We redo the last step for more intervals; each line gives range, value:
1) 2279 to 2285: 26.6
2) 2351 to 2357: 27.5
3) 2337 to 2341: 29.1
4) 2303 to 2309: 28.9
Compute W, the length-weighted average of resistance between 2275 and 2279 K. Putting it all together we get 25.8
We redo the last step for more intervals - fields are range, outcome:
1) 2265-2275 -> 24.6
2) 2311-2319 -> 26.3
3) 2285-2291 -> 25.9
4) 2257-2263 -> 20.6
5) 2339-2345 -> 29.1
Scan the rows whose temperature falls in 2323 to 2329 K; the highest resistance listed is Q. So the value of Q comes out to 22.19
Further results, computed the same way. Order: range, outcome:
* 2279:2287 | 27.17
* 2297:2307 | 30.95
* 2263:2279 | 25.78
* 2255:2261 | 20.59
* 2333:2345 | 30.2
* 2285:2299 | 26.76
